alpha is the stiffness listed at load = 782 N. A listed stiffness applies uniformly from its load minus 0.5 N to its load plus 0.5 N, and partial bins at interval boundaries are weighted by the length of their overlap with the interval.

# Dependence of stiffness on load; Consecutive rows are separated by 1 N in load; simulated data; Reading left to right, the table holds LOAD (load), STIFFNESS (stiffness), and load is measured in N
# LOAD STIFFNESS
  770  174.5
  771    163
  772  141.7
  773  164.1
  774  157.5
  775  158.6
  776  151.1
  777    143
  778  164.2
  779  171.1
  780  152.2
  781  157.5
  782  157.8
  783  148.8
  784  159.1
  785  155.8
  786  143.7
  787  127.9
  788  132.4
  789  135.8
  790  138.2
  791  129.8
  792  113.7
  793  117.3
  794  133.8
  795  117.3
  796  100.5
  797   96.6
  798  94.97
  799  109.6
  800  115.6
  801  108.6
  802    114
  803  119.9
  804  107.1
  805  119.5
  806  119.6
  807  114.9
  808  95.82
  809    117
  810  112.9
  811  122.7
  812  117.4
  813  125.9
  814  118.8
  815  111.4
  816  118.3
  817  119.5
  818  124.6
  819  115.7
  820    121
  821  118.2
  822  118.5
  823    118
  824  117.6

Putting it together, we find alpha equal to 157.8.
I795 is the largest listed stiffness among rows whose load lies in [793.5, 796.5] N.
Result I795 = 133.8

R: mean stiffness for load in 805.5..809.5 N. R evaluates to 112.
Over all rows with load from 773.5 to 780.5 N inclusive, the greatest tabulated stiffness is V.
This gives 171.1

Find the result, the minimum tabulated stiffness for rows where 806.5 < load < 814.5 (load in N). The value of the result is 95.82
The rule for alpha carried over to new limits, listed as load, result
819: 115.7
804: 107.1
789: 135.8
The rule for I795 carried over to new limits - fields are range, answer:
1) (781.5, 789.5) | 159.1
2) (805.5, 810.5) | 119.6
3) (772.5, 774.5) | 164.1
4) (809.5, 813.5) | 125.9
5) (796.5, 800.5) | 115.6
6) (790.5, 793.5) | 129.8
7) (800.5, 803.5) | 119.9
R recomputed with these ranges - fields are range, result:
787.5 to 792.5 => 130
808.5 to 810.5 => 115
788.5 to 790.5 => 137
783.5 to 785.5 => 157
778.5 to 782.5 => 160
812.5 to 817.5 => 119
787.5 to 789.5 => 134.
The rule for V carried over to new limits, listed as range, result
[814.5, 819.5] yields 124.6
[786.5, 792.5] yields 138.2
